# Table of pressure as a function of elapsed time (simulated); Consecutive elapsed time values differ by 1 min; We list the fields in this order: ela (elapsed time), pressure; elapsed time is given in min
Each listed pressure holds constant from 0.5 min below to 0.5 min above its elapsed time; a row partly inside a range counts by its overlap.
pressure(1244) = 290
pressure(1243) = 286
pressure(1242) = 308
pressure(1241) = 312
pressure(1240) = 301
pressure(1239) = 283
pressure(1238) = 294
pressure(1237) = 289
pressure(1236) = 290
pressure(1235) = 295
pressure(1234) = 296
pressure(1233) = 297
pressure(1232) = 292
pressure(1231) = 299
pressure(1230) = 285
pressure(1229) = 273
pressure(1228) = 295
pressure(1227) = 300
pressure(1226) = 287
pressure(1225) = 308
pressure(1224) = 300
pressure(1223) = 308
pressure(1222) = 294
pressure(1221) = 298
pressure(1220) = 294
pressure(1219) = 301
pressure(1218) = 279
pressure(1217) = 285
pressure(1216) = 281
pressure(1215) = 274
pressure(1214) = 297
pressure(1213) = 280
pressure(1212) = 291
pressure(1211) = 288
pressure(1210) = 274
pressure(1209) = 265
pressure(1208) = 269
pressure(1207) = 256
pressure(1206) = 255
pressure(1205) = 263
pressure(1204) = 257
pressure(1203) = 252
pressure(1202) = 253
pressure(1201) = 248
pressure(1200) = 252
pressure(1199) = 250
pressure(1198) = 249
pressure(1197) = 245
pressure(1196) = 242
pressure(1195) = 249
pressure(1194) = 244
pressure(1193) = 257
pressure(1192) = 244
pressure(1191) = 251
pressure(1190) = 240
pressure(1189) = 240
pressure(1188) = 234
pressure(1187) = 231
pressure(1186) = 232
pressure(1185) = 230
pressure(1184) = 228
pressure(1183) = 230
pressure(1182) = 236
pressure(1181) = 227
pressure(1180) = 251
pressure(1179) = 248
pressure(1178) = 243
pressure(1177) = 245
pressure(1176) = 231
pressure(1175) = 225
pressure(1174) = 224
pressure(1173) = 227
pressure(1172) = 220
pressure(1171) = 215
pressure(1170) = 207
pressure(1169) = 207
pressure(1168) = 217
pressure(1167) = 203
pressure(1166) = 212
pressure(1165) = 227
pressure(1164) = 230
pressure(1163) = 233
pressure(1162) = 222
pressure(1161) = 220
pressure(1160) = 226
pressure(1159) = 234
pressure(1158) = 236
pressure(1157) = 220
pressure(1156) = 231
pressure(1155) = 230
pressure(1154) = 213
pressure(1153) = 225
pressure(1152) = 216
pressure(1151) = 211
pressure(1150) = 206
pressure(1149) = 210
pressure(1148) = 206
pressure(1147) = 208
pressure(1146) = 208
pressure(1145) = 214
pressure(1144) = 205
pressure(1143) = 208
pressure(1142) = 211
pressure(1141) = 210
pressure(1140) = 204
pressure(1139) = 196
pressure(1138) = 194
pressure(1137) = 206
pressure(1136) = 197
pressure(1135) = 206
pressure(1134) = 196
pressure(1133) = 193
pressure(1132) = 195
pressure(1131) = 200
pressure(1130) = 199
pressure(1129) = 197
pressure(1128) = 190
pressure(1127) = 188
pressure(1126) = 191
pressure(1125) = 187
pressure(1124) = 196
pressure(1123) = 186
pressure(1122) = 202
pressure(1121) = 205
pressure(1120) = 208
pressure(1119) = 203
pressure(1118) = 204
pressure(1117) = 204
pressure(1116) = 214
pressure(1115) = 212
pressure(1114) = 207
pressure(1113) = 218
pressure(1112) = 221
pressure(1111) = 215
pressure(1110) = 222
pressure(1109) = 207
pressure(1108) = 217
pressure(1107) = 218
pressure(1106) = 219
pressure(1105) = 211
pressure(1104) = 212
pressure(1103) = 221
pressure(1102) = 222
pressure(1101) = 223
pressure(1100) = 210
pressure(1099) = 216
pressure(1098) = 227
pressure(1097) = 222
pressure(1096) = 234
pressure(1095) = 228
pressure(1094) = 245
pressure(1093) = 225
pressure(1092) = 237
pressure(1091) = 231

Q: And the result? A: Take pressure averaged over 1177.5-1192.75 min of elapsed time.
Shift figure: 238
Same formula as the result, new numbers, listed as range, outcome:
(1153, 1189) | 227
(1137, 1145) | 205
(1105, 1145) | 204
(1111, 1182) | 213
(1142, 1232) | 247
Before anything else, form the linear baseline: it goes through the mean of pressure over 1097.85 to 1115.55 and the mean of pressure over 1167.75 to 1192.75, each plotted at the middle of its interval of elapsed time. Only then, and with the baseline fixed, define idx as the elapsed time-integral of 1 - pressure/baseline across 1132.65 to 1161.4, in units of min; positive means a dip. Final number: 1.7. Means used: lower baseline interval 216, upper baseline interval 232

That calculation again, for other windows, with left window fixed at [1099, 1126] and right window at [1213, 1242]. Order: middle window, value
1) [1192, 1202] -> 0.8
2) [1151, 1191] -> 3.9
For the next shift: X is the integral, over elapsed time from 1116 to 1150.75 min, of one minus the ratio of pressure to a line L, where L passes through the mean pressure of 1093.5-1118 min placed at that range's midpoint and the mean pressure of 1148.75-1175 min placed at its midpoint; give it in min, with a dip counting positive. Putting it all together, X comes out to 2.9 min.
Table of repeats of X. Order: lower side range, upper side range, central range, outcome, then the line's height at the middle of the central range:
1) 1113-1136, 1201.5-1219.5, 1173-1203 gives 1.6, 254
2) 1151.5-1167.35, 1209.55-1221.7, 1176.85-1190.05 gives 0.7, 251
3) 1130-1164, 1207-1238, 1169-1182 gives 0.6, 241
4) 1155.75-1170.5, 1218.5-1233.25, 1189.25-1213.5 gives 0.9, 267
